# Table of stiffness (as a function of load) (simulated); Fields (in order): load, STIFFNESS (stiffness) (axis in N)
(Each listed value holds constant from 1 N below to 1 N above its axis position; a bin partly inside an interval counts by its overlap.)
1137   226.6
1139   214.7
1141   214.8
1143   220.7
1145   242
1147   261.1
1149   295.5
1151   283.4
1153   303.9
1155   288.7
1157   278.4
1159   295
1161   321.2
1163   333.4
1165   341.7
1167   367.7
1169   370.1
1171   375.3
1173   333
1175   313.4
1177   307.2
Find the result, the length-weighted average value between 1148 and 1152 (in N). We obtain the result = 289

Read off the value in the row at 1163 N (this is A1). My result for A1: 333.4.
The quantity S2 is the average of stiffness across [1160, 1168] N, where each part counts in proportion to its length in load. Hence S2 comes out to 341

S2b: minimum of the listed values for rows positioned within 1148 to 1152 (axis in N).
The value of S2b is 283.4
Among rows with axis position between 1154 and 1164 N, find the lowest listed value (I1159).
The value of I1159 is 278.4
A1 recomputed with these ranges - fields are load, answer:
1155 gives 288.7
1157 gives 278.4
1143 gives 220.7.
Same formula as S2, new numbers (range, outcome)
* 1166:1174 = 362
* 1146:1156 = 287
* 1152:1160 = 292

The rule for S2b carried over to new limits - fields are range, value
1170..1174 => 333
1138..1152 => 214.7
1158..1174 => 295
